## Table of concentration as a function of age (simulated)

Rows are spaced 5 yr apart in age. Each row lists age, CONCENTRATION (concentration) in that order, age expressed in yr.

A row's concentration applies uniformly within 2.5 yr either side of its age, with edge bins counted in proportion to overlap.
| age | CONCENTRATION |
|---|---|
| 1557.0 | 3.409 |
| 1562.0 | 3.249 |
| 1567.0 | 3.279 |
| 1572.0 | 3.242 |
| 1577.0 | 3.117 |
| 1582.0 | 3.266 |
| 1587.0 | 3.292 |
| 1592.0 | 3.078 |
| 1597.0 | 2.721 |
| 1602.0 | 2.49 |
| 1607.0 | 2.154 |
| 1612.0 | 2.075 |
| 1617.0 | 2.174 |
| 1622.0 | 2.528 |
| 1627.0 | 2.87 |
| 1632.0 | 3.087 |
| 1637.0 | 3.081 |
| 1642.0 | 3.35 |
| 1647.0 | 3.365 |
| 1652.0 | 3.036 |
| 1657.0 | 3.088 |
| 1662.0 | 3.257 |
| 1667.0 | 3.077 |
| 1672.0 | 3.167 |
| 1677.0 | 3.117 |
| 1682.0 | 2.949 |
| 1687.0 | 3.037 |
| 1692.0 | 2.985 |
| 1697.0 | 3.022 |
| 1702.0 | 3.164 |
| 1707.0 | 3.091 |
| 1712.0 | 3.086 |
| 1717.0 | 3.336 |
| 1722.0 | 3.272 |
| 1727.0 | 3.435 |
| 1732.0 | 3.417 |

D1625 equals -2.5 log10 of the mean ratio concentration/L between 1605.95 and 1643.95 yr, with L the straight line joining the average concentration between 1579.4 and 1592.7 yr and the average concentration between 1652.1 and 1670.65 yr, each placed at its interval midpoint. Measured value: 0.19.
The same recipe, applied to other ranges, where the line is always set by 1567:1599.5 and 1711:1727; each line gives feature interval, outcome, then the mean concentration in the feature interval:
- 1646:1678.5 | 0.02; 3.15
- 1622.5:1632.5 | 0.11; 2.87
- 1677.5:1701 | 0.08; 3.02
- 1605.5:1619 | 0.43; 2.13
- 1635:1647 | -0.02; 3.25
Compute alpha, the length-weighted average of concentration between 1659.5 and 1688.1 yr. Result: 3.1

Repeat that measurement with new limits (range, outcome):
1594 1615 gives 2.37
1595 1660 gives 2.77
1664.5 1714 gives 3.07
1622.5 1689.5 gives 3.1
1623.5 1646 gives 3.09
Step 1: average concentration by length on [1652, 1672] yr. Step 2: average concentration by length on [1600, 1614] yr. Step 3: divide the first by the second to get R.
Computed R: 1.40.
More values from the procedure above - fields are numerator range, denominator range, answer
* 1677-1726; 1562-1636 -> 1.10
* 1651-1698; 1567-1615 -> 1.08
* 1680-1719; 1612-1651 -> 1.07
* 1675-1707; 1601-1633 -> 1.24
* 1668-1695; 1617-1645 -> 1.05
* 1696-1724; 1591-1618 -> 1.30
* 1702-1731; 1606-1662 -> 1.14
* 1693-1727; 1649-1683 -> 1.02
